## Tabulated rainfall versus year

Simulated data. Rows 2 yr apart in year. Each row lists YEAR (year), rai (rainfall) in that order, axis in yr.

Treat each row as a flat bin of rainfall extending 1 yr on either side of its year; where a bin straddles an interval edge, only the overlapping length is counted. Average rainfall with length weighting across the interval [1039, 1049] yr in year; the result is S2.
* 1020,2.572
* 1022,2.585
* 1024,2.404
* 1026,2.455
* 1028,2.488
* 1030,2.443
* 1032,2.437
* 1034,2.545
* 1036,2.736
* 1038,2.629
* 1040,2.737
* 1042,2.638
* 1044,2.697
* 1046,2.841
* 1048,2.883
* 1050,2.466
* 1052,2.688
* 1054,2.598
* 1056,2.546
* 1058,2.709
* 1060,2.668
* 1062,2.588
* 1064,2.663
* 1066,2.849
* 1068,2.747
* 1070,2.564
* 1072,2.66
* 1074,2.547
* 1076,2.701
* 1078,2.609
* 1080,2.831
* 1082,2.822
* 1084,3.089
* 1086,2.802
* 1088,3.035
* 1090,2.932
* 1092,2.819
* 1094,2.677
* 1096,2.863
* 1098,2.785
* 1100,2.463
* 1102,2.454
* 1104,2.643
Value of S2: 2.76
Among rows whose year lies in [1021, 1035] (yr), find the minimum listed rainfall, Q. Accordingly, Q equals 2.404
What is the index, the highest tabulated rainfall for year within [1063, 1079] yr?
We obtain 2.849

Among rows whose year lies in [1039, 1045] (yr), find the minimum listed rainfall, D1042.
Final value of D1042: 2.638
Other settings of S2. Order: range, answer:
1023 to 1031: 2.45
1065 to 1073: 2.71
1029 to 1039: 2.56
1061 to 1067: 2.7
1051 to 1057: 2.61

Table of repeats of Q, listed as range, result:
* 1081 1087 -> 2.802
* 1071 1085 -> 2.547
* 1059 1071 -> 2.564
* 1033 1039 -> 2.545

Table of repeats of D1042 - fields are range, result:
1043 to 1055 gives 2.466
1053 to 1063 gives 2.546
